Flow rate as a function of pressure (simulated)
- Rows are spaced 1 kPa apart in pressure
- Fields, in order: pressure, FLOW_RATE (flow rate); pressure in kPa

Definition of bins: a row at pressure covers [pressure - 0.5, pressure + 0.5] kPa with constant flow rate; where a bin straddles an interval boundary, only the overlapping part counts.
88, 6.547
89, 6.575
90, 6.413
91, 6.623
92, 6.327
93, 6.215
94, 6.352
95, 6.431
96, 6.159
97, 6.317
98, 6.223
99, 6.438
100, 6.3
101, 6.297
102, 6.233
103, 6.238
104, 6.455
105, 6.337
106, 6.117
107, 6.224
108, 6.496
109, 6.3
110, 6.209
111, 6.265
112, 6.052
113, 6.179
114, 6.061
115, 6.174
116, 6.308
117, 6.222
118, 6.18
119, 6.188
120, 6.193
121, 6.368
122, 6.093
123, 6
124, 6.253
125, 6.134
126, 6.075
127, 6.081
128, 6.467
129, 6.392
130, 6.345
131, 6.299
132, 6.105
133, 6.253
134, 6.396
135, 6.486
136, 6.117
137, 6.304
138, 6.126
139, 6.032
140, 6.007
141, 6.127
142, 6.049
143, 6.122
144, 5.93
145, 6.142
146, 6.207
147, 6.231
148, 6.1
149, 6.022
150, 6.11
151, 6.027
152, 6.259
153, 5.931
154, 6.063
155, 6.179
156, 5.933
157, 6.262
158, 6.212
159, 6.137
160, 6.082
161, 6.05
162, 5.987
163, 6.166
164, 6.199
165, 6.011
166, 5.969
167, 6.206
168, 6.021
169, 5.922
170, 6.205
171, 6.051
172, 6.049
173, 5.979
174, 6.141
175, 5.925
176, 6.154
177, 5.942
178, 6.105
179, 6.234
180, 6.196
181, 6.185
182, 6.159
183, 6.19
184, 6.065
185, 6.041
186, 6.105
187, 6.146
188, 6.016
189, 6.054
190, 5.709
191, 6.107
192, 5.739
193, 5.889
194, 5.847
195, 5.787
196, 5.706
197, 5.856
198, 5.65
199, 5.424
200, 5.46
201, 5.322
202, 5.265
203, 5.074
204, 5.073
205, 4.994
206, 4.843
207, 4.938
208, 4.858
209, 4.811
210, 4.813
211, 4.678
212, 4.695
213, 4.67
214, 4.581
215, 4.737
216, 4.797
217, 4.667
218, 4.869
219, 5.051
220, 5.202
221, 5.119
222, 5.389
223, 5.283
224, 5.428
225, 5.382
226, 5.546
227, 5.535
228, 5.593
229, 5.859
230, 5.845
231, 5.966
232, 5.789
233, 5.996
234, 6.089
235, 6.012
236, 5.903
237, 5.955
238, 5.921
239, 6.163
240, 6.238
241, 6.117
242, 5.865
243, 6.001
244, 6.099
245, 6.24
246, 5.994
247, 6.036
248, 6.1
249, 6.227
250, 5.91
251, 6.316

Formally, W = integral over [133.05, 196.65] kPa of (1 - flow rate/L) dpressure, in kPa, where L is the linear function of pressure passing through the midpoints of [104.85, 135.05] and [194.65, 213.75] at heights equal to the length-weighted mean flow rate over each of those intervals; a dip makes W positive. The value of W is -4.91 kPa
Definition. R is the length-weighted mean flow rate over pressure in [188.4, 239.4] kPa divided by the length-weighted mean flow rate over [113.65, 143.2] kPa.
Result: 0.9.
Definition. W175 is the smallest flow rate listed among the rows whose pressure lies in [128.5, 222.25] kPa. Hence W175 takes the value 4.581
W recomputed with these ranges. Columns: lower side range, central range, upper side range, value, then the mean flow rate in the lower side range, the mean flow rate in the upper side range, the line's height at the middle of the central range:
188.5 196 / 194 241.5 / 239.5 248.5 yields 4.65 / 5.86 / 6.08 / 5.97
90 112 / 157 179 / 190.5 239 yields -1.21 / 6.31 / 5.38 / 5.76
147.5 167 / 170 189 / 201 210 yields -1.75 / 6.09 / 4.99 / 5.58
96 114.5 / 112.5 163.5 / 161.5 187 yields 0.16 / 6.26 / 6.09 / 6.18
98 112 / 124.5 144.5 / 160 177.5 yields -0.03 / 6.29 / 6.06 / 6.18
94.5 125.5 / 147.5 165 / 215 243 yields -0.31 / 6.24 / 5.61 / 5.99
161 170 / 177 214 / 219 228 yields 0.92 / 6.07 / 5.36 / 5.7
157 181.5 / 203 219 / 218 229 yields 2.05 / 6.09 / 5.35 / 5.52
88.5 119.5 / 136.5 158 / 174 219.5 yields -0.67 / 6.29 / 5.51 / 5.92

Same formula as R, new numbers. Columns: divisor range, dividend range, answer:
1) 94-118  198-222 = 0.79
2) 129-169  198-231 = 0.84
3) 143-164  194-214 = 0.84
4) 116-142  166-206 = 0.94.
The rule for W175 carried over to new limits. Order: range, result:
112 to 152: 5.93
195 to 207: 4.843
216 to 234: 4.667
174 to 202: 5.265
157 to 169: 5.922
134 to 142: 6.007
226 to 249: 5.535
